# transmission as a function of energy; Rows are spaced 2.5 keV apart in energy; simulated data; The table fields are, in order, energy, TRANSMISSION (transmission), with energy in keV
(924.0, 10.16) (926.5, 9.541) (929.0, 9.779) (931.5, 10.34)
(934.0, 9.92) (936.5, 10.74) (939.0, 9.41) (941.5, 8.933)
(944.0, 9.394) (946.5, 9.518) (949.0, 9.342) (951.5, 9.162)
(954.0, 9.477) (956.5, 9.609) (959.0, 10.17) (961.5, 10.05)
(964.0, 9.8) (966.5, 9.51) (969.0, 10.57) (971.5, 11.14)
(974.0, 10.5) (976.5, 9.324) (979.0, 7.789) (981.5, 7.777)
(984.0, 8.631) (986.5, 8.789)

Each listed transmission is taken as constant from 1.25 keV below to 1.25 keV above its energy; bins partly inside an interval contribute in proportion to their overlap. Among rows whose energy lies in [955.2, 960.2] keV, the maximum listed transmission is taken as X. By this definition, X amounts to 10.17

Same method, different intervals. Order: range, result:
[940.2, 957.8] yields 9.609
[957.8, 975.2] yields 11.14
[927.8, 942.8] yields 10.74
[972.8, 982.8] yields 10.5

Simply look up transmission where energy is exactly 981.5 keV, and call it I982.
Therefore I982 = 7.777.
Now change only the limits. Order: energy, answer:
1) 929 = 9.779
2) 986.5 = 8.789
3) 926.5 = 9.541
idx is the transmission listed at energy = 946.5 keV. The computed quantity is 9.518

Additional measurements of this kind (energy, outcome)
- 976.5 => 9.324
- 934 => 9.92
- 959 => 10.17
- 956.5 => 9.609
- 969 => 10.57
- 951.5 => 9.162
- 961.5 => 10.05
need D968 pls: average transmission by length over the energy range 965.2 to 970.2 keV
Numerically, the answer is 10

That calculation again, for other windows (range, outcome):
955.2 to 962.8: 9.94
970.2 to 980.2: 9.7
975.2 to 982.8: 8.31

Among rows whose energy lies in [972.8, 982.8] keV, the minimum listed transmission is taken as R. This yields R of 7.777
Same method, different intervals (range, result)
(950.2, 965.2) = 9.162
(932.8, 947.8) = 8.933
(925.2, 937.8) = 9.541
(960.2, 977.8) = 9.324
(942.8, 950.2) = 9.342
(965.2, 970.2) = 9.51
